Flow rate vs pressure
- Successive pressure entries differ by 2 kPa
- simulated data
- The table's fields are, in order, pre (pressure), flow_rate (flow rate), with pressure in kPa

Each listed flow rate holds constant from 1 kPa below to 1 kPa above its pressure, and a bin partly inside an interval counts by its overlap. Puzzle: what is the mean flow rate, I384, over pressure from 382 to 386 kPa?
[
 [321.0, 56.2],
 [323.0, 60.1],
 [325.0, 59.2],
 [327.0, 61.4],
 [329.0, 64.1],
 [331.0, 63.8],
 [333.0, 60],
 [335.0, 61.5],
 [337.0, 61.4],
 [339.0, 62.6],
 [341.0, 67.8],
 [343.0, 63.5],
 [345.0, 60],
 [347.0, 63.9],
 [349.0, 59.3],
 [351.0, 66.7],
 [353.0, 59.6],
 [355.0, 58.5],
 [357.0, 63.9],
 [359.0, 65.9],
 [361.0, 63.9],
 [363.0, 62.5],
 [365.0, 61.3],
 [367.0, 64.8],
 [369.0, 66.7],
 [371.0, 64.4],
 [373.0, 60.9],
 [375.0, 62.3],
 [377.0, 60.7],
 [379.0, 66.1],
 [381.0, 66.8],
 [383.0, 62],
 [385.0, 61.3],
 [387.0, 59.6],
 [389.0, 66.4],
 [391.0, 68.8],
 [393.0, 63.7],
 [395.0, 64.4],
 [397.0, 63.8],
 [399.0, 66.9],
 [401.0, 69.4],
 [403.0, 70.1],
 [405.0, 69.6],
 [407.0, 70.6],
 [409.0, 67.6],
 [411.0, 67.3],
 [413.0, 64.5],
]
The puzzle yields 61.6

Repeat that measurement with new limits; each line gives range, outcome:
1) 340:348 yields 63.8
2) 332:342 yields 62.7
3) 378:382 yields 66.4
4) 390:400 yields 65.5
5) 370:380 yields 62.9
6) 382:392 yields 63.6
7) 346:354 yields 62.4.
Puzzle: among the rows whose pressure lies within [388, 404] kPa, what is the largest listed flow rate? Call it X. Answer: 70.1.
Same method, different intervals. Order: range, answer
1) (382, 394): 68.8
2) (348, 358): 66.7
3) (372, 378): 62.3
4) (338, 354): 67.8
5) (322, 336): 64.1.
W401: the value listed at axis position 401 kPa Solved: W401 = 69.4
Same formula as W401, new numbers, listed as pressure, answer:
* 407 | 70.6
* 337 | 61.4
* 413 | 64.5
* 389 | 66.4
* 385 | 61.3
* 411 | 67.3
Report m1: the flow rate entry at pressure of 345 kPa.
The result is 60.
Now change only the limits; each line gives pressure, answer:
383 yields 62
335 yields 61.5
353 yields 59.6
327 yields 61.4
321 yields 56.2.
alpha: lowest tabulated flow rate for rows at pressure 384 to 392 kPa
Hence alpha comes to 59.6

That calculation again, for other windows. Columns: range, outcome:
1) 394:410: 63.8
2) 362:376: 60.9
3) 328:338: 60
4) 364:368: 61.3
